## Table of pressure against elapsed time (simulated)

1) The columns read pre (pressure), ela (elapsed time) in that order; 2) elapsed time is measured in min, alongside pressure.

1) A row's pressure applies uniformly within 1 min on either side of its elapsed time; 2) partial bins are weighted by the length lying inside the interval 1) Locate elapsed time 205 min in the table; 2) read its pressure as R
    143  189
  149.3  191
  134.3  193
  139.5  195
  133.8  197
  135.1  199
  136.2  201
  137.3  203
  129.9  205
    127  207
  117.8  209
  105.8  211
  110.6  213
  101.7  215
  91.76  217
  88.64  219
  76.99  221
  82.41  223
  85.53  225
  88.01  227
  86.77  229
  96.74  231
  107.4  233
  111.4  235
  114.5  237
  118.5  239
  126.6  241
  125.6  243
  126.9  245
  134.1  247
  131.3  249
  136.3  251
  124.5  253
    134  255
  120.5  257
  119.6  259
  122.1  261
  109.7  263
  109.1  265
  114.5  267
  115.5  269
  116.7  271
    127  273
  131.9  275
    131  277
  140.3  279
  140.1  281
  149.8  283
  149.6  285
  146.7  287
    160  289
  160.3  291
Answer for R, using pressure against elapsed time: 129.9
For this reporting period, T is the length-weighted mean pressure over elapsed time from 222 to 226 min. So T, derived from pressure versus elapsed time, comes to 84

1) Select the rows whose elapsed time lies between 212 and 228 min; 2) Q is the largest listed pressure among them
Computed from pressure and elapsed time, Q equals 110.6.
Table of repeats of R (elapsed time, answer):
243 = 125.6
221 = 76.99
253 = 124.5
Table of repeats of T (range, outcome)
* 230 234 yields 102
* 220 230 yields 83.9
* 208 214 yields 111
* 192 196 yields 137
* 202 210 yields 128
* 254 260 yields 125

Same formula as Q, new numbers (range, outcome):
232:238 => 114.5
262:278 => 131.9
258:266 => 122.1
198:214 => 137.3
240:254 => 136.3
